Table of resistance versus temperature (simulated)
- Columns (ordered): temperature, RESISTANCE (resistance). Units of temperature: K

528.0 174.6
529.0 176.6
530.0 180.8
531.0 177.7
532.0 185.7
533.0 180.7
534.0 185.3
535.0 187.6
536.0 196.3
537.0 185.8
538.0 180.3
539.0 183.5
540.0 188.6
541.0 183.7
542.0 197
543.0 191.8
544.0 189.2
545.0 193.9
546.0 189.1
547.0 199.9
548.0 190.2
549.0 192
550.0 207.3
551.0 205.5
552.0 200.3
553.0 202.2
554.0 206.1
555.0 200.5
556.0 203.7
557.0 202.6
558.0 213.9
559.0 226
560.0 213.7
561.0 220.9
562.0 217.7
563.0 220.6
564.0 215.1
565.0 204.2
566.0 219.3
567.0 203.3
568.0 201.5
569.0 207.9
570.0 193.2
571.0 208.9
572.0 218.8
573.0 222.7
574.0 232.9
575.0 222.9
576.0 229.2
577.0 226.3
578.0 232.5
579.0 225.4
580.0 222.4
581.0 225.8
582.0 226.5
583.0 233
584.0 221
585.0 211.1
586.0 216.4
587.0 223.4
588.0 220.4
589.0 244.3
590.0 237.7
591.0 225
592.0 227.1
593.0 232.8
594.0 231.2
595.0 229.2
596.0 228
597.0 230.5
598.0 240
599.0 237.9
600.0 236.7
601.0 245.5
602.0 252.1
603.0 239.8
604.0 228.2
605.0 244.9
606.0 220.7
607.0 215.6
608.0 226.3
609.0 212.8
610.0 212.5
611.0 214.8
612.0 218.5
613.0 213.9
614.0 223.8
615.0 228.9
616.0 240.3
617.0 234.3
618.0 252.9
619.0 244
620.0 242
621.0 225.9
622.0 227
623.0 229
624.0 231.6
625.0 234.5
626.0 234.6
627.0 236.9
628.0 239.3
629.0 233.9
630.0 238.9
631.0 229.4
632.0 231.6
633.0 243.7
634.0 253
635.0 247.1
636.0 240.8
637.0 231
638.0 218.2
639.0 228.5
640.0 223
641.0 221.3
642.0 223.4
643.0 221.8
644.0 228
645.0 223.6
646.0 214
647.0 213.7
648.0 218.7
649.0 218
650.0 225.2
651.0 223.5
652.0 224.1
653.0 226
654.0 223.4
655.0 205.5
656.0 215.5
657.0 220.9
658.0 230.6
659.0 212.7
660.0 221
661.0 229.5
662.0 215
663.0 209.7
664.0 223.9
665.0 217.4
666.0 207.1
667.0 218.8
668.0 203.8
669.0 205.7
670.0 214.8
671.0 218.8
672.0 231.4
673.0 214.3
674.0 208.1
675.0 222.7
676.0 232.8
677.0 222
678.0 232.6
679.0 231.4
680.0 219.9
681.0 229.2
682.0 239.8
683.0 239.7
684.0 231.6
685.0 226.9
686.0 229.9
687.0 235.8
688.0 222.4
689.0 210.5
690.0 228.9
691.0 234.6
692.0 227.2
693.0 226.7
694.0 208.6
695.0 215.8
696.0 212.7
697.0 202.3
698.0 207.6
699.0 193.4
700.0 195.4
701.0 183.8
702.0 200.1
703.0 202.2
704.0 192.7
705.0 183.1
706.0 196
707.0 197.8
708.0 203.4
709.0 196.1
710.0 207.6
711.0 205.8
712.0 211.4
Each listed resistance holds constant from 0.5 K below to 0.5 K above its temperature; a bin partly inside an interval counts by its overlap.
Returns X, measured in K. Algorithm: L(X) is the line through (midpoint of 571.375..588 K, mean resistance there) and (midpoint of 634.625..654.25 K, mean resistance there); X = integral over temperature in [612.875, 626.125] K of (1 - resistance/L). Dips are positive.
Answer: -0.54 K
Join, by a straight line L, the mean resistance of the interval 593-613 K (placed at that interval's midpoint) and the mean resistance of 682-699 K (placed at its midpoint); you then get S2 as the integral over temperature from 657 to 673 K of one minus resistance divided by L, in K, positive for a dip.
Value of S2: 0.5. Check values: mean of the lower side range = 229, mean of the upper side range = 222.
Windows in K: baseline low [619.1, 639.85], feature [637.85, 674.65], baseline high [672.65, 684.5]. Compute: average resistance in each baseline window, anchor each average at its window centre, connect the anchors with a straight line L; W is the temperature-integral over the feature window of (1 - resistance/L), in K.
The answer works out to 1.9 K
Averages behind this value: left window 235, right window 227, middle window 219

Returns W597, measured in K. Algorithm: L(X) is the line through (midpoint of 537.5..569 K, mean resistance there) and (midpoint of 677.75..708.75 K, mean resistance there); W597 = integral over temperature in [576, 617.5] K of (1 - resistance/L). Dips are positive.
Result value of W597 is -4.5 K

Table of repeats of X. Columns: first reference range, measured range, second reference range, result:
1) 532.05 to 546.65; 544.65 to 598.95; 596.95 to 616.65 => -2.3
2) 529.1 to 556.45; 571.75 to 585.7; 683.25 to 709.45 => -2.1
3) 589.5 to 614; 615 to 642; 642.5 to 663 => -1.2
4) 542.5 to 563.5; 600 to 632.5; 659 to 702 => -3.1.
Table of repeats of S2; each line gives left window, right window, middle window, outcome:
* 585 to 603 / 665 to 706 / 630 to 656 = -0.28 K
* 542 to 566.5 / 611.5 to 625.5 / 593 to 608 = -0.64 K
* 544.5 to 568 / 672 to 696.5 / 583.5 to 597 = -0.99 K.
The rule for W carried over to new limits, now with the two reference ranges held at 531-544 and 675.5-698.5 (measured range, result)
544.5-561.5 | -1.2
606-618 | -1.0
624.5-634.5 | -1.3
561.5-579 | -1.9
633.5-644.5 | -0.9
